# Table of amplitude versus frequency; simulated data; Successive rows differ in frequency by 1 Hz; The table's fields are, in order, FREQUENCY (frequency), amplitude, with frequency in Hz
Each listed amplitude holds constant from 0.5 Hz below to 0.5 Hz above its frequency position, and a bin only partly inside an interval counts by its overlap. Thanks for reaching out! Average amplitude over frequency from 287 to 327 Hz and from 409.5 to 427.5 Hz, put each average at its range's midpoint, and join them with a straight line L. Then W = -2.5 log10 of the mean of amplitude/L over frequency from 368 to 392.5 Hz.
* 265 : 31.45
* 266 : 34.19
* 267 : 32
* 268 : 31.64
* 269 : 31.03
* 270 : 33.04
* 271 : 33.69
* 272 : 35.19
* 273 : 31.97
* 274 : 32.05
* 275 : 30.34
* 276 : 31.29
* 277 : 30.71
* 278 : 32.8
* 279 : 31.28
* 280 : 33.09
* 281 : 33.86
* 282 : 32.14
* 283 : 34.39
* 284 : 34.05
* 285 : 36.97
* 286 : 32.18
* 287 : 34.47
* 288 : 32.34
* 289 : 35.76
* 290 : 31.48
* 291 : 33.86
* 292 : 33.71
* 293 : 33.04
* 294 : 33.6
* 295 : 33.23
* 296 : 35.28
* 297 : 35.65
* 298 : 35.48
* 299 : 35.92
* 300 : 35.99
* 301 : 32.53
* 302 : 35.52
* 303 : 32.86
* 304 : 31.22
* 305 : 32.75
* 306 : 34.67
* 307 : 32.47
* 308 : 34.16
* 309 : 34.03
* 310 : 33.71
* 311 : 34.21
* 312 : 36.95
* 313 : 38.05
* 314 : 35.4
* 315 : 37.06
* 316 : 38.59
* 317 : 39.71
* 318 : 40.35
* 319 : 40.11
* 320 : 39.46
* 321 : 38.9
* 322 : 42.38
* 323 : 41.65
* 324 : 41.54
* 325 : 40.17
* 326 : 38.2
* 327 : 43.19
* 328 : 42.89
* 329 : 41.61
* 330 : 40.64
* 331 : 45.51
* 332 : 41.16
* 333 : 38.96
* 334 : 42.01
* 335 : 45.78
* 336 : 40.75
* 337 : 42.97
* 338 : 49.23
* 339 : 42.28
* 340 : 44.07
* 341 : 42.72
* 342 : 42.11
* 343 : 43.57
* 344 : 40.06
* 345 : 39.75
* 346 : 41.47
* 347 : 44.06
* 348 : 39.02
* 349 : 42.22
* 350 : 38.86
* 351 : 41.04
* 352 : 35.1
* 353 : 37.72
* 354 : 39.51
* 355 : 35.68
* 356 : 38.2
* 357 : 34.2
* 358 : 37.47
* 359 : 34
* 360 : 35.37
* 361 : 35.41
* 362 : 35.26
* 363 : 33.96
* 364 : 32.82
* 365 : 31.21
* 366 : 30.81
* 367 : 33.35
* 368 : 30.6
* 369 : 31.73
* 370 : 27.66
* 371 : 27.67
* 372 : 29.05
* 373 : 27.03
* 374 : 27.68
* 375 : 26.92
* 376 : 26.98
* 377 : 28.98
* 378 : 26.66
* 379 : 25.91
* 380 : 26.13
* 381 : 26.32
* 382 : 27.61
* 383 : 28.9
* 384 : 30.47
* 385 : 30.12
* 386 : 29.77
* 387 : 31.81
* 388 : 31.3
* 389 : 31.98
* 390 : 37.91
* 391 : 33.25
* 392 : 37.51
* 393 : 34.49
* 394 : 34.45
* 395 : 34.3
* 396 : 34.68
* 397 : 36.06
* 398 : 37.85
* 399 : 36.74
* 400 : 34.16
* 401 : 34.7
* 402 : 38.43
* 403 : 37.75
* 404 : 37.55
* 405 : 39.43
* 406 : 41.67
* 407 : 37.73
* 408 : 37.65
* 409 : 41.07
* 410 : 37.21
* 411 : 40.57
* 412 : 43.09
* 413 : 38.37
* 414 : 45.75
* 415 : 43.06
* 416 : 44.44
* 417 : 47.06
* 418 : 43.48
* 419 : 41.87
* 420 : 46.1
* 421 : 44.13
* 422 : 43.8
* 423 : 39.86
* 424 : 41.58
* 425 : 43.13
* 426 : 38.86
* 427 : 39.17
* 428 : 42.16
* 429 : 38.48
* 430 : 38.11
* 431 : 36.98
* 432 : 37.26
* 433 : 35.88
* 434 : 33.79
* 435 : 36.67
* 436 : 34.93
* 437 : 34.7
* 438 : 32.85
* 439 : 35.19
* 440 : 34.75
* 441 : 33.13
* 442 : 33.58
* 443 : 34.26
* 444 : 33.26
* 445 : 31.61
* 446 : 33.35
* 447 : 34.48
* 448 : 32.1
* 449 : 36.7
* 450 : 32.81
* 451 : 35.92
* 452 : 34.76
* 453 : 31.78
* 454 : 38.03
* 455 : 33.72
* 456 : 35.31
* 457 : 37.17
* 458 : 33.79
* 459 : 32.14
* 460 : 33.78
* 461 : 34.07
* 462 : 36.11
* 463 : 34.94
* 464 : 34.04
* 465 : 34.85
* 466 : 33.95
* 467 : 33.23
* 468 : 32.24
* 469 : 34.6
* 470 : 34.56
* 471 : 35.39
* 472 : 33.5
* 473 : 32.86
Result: 0.332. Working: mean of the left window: 36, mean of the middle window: 29.6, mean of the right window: 42.3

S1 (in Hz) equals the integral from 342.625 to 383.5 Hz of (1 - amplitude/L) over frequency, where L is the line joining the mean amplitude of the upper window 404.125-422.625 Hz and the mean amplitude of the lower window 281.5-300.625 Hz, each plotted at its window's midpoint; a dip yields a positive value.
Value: 5.38 Hz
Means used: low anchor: 34.2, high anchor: 41.9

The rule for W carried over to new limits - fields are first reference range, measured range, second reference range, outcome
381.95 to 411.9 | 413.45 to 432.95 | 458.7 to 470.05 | -0.193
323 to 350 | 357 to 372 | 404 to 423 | 0.275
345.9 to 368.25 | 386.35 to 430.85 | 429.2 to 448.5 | -0.106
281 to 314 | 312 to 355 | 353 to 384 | -0.243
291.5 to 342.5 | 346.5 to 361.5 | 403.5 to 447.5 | 0.017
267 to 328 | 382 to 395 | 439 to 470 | 0.065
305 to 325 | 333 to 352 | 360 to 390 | -0.228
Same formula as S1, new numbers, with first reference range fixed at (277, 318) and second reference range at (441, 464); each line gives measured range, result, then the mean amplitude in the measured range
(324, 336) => -2.6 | 41.8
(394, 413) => -1.9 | 37.7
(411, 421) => -2.7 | 43.6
